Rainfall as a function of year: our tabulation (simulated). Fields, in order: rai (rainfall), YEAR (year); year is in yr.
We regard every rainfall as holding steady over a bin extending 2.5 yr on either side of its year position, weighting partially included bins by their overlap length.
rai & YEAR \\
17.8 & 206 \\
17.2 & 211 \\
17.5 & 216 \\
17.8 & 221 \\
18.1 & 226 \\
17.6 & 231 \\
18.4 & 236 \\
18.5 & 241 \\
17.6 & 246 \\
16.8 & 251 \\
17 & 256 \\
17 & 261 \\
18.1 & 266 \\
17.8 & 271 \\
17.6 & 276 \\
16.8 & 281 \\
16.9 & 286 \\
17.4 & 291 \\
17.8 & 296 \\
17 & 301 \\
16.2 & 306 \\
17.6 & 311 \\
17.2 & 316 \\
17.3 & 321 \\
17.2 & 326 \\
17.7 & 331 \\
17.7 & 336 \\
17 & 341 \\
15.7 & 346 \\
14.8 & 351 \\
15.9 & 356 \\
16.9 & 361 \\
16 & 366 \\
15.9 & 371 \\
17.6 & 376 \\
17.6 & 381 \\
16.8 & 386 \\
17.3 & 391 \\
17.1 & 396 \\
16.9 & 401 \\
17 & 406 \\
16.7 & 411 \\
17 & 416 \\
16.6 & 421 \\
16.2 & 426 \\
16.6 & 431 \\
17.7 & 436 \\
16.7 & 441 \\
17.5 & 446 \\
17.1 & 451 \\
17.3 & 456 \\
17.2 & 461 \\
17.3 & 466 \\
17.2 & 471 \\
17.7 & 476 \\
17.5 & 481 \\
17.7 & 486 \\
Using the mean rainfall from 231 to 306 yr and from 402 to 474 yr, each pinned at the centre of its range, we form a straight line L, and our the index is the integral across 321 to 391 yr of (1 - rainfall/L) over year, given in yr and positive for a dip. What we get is 2.0 yr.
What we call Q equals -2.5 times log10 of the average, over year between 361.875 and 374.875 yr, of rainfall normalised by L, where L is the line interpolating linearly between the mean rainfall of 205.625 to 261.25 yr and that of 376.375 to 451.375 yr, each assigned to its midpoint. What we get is 0.06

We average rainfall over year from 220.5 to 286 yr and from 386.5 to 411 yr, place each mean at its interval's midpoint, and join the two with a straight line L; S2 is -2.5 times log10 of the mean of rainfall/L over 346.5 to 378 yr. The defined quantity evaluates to 0.07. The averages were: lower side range 17.6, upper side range 17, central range 16.1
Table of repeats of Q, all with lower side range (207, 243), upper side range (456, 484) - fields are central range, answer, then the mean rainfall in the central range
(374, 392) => 0.014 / 17.3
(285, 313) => 0.035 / 17.2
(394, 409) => 0.033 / 17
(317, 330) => 0.023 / 17.3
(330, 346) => 0.029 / 17.2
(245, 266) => 0.038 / 17.2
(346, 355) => 0.158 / 15.2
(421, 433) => 0.066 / 16.4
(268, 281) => 0.014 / 17.5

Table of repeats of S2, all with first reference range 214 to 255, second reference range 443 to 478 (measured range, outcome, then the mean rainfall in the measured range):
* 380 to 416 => 0.03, 17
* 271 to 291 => 0.03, 17.2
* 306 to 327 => 0.02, 17.2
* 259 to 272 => 0.00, 17.6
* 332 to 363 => 0.07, 16.4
